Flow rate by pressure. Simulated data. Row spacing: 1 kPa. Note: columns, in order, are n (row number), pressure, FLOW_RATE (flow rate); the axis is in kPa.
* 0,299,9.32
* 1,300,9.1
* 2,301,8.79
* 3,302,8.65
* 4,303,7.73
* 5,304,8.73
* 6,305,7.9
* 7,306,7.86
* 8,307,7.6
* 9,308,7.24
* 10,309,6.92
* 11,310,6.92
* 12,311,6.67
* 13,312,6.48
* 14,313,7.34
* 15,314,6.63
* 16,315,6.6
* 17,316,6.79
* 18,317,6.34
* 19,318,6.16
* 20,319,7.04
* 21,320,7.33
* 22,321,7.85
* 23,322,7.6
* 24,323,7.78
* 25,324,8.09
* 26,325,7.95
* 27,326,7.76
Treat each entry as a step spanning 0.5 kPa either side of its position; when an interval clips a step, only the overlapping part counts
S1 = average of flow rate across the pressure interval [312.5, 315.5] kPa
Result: 6.86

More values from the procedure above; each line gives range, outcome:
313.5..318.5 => 6.5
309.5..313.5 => 6.85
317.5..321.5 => 7.09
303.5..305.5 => 8.32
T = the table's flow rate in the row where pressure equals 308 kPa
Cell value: 7.24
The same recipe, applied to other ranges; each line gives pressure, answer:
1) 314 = 6.63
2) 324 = 8.09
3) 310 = 6.92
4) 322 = 7.6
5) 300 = 9.1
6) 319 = 7.04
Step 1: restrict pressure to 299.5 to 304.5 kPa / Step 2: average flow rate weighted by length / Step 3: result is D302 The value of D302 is 8.6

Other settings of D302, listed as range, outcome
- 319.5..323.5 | 7.64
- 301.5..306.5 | 8.17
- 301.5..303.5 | 8.19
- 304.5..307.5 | 7.79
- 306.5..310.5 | 7.17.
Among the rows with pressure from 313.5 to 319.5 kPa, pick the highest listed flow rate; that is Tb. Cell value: 7.04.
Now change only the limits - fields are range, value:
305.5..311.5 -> 7.86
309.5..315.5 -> 7.34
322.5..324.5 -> 8.09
